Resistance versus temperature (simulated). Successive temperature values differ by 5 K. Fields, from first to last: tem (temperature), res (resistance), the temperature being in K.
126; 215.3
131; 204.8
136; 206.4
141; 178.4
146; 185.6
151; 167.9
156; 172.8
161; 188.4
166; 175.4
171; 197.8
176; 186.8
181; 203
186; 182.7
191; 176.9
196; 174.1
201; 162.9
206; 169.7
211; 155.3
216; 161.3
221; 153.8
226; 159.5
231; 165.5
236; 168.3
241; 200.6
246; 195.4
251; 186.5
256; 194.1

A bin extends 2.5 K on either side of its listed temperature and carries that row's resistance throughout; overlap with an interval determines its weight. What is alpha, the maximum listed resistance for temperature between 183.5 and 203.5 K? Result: 182.7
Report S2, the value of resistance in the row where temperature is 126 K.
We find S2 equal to 215.3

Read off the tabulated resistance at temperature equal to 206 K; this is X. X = 169.7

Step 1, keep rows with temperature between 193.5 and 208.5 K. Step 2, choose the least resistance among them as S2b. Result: 162.9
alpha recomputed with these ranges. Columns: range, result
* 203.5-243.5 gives 200.6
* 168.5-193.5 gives 203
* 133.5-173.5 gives 206.4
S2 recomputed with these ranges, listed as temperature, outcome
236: 168.3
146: 185.6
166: 175.4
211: 155.3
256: 194.1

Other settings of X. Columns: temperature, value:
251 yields 186.5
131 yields 204.8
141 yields 178.4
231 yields 165.5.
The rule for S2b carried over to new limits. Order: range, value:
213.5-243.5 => 153.8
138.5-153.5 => 167.9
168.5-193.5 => 176.9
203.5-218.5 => 155.3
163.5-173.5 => 175.4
